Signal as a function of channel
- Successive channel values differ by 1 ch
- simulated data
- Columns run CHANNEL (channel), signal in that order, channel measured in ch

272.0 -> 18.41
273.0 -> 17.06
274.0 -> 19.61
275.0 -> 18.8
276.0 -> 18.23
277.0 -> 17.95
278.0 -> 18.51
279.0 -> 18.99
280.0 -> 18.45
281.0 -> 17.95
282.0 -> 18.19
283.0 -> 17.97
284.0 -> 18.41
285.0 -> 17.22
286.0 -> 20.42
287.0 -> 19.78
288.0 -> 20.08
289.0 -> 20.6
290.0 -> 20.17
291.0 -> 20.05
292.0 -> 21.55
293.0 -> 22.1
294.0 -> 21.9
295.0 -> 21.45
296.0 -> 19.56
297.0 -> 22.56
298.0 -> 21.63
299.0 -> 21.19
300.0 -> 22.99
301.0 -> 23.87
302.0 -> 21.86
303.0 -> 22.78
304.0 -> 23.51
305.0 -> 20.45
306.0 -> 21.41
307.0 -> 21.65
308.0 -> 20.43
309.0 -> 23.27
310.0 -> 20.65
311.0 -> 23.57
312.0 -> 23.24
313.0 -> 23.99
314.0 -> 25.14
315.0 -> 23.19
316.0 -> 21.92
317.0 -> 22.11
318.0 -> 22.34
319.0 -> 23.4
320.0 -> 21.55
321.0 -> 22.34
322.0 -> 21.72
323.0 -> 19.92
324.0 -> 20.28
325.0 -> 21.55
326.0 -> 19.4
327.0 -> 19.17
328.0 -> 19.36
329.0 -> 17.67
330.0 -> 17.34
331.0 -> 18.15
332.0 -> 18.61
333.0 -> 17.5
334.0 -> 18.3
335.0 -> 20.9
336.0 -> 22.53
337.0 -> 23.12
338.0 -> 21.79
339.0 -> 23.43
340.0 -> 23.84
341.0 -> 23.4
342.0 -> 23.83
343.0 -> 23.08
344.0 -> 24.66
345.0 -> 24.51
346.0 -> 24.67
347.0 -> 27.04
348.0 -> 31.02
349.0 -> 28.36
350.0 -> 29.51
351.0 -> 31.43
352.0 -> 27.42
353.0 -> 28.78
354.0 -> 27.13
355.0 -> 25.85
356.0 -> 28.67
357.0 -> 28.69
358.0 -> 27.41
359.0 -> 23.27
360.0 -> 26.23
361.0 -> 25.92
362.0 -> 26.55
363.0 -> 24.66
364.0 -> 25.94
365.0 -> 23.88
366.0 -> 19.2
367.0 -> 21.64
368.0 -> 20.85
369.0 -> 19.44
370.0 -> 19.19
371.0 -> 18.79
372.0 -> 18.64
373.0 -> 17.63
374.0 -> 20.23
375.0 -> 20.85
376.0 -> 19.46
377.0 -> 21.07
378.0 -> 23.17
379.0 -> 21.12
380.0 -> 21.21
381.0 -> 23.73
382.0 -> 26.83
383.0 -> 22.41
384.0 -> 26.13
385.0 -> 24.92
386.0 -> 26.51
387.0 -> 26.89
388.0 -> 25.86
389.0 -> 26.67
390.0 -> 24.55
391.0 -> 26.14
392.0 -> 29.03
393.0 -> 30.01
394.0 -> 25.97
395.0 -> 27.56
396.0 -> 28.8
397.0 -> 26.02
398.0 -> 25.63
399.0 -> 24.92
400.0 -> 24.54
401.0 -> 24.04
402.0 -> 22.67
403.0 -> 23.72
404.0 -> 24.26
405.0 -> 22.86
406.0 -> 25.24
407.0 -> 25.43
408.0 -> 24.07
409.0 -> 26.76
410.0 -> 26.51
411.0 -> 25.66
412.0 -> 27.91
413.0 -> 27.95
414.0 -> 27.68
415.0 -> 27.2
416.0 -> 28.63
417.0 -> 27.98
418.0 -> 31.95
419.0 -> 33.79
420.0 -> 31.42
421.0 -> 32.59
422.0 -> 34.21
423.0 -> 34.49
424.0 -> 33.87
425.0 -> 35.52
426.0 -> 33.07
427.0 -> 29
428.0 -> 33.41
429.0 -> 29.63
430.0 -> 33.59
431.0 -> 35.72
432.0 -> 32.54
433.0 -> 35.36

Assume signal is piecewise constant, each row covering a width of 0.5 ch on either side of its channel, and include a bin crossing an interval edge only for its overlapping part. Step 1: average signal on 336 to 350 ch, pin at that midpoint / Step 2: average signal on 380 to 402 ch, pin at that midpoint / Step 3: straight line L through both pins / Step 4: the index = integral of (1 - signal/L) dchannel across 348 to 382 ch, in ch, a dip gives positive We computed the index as 1.8 ch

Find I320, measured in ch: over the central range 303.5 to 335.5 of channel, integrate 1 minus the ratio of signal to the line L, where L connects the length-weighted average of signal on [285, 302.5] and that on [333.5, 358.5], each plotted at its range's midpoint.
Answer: 3.0 ch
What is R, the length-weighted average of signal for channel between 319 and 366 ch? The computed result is 23.7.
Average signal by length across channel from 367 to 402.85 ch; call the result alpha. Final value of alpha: 23.7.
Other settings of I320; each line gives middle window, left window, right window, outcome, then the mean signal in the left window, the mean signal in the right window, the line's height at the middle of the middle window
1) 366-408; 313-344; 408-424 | 5.0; 21.3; 29.6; 26.9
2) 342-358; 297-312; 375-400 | -2.4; 22.1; 25.1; 23.8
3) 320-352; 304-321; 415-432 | 2.6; 22.4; 32.3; 24.5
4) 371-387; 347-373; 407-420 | 2.3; 25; 28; 26.1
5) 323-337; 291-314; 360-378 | 1.6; 22.1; 21.6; 21.9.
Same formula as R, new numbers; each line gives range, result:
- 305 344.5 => 21.5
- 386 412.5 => 25.8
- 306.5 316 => 22.7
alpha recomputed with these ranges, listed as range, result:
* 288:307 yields 21.6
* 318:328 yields 21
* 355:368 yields 25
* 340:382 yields 24.1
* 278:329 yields 21.1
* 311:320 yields 23.1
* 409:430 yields 30.6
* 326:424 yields 24.8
